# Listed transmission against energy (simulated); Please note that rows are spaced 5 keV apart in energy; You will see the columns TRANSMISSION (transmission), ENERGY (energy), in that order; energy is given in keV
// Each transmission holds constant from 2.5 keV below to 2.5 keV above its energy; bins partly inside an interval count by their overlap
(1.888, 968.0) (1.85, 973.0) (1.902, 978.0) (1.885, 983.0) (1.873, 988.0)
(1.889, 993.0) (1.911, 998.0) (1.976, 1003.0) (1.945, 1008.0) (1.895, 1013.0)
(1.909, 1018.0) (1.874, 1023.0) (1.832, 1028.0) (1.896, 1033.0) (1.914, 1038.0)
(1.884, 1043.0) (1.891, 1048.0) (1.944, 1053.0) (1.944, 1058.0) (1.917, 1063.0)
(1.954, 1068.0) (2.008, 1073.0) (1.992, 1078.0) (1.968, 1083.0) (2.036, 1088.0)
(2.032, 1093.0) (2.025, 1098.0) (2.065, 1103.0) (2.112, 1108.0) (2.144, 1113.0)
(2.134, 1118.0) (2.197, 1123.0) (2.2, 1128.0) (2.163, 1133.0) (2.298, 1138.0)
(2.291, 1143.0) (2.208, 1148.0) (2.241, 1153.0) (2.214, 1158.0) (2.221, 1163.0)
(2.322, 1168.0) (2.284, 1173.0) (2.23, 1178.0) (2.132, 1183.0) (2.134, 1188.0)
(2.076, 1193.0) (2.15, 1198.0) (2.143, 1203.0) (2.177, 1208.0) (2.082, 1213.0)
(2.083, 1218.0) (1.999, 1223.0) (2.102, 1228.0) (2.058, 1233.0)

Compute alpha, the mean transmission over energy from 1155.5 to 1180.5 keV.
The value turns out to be 2.25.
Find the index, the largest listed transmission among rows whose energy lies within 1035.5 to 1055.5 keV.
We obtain 1.944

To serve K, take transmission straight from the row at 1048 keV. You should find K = 1.891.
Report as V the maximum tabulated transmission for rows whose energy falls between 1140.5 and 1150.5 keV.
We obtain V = 2.291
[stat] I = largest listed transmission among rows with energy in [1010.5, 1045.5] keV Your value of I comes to 1.914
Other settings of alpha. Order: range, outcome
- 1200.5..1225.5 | 2.1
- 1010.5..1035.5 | 1.88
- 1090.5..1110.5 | 2.06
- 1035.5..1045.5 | 1.9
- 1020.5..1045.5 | 1.88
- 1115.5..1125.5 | 2.17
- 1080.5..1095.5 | 2.01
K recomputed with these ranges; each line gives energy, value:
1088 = 2.036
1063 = 1.917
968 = 1.888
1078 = 1.992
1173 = 2.284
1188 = 2.134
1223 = 1.999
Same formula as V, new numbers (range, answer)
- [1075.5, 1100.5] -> 2.036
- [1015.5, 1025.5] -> 1.909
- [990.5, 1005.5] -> 1.976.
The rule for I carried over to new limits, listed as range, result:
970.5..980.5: 1.902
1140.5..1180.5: 2.322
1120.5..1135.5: 2.2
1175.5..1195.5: 2.23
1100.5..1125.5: 2.197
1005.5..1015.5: 1.945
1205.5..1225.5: 2.177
